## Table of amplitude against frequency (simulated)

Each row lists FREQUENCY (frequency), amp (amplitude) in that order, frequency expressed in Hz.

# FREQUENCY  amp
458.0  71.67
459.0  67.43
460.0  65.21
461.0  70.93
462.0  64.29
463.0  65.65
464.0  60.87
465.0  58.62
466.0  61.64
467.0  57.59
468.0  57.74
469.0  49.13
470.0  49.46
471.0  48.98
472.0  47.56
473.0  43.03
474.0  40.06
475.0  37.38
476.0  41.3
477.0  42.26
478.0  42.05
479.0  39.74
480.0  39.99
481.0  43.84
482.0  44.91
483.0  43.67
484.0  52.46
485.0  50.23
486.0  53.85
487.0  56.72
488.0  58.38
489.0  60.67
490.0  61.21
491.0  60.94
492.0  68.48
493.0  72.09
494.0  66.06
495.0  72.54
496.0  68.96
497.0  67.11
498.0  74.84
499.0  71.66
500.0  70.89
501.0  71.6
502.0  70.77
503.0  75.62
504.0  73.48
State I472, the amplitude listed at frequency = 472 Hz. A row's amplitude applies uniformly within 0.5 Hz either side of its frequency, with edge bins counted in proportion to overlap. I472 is 47.56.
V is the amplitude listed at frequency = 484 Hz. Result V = 52.46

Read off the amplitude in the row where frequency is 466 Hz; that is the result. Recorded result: 61.64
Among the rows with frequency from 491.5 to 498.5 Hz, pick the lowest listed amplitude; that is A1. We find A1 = 66.06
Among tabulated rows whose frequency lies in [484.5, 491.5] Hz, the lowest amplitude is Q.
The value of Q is 50.23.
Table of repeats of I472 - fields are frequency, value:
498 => 74.84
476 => 41.3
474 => 40.06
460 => 65.21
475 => 37.38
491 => 60.94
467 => 57.59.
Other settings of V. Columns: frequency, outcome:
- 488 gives 58.38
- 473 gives 43.03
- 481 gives 43.84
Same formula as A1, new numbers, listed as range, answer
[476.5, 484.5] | 39.74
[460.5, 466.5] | 58.62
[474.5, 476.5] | 37.38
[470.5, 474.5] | 40.06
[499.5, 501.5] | 70.89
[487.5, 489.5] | 58.38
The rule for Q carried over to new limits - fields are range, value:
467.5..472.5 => 47.56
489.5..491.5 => 60.94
